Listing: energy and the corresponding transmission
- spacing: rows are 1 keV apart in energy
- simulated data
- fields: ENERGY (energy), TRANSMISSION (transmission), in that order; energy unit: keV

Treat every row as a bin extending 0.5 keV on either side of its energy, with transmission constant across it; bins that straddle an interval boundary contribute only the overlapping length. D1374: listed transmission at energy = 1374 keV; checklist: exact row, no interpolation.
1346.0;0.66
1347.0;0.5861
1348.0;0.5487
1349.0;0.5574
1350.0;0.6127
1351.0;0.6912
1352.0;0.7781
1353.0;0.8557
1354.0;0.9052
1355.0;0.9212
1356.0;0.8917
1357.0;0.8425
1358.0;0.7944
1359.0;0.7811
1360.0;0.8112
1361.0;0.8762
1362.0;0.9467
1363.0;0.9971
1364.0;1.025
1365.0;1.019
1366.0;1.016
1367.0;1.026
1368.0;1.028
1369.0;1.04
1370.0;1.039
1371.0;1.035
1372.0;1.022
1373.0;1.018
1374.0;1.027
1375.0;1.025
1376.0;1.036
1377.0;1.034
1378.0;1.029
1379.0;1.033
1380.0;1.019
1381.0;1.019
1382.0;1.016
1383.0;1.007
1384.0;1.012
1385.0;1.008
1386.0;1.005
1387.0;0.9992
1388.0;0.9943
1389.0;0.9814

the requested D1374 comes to 1.027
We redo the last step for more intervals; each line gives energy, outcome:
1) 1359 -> 0.7811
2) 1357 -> 0.8425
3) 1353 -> 0.8557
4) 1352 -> 0.7781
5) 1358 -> 0.7944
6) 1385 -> 1.008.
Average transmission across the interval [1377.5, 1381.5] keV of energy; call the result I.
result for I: 1.02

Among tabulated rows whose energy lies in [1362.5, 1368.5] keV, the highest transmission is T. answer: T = 1.028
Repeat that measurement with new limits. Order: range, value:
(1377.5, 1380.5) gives 1.033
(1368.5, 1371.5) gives 1.04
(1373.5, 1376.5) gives 1.036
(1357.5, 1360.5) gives 0.8112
